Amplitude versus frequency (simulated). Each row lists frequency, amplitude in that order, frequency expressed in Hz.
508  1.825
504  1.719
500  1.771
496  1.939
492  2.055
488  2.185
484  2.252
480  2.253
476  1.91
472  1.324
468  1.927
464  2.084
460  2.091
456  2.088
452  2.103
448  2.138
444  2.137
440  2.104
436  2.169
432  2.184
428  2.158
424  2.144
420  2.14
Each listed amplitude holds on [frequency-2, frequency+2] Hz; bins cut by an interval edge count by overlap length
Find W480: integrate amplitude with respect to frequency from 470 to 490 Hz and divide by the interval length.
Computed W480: 1.98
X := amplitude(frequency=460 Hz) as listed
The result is 2.091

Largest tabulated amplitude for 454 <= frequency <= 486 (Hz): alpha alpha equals 2.253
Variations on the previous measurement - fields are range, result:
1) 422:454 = 2.184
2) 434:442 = 2.169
